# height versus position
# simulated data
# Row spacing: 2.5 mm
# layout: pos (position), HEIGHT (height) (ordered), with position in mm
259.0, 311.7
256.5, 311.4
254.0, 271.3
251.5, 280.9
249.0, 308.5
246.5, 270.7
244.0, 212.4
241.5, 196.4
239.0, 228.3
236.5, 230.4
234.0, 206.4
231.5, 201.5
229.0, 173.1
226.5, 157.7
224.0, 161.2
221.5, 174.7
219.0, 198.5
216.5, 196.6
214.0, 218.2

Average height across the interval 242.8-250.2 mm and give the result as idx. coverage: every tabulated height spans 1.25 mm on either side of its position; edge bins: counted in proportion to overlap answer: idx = 264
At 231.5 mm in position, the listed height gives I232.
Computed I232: 201.5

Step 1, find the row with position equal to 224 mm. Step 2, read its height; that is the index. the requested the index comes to 161.2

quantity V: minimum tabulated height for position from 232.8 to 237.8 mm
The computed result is 206.4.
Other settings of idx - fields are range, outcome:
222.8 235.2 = 180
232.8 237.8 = 219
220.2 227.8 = 165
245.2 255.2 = 283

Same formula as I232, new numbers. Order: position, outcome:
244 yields 212.4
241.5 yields 196.4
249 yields 308.5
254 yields 271.3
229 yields 173.1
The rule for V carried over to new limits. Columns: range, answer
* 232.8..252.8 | 196.4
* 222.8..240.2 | 157.7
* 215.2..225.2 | 161.2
